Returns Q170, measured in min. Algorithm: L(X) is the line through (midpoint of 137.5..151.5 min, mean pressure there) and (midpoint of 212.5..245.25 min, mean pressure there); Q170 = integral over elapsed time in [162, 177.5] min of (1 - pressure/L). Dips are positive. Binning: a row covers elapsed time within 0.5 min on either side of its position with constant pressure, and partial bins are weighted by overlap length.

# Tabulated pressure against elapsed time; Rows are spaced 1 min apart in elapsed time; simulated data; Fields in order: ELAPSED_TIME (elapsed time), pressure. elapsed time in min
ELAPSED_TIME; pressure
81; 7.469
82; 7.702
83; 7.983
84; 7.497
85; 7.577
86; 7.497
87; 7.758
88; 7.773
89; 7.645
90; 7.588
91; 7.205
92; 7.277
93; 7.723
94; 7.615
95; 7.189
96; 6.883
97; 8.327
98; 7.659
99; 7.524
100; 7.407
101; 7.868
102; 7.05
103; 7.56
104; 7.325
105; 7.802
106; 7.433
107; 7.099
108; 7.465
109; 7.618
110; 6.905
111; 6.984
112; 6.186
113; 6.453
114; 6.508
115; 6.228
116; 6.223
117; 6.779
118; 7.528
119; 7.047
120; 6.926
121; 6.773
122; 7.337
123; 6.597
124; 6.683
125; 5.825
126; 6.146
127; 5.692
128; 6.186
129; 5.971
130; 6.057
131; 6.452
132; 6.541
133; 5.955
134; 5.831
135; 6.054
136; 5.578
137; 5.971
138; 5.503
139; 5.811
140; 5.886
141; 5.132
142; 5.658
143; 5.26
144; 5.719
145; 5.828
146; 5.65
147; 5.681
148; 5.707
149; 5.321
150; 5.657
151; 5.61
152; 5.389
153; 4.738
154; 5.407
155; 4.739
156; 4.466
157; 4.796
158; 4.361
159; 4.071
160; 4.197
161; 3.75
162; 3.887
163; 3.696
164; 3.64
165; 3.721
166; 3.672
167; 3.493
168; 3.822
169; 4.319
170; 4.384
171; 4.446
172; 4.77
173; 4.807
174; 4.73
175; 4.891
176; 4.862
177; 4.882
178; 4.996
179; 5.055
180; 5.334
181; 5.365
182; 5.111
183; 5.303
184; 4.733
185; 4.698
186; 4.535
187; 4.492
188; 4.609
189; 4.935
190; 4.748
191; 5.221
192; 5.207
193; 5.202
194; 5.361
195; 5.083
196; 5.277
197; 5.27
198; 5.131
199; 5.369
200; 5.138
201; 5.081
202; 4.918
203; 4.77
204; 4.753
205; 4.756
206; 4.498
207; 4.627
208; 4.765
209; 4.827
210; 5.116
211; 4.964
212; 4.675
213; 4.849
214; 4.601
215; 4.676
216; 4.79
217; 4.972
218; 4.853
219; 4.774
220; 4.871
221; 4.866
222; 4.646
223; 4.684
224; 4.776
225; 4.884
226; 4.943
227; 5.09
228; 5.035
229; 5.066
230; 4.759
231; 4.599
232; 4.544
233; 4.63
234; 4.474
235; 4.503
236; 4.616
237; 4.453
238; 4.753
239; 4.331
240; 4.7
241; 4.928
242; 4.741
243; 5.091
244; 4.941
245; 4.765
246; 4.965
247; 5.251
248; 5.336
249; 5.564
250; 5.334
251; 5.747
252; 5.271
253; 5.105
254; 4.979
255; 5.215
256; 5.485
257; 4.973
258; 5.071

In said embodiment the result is 3.1 min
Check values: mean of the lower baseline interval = 5.6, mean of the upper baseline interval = 4.76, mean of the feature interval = 4.26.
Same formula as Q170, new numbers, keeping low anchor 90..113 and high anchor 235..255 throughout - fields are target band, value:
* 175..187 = 2.1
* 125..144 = 2.6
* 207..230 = 2.4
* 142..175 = 8.9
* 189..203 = 1.6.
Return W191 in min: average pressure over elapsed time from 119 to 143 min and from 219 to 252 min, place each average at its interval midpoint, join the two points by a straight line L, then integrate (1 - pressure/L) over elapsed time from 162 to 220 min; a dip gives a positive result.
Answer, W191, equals 6.8 min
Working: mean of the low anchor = 6.11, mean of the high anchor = 4.88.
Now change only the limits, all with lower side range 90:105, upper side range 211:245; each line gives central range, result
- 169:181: 2.1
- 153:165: 3.8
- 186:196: 1.0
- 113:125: 0.5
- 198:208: 0.8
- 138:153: 2.1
